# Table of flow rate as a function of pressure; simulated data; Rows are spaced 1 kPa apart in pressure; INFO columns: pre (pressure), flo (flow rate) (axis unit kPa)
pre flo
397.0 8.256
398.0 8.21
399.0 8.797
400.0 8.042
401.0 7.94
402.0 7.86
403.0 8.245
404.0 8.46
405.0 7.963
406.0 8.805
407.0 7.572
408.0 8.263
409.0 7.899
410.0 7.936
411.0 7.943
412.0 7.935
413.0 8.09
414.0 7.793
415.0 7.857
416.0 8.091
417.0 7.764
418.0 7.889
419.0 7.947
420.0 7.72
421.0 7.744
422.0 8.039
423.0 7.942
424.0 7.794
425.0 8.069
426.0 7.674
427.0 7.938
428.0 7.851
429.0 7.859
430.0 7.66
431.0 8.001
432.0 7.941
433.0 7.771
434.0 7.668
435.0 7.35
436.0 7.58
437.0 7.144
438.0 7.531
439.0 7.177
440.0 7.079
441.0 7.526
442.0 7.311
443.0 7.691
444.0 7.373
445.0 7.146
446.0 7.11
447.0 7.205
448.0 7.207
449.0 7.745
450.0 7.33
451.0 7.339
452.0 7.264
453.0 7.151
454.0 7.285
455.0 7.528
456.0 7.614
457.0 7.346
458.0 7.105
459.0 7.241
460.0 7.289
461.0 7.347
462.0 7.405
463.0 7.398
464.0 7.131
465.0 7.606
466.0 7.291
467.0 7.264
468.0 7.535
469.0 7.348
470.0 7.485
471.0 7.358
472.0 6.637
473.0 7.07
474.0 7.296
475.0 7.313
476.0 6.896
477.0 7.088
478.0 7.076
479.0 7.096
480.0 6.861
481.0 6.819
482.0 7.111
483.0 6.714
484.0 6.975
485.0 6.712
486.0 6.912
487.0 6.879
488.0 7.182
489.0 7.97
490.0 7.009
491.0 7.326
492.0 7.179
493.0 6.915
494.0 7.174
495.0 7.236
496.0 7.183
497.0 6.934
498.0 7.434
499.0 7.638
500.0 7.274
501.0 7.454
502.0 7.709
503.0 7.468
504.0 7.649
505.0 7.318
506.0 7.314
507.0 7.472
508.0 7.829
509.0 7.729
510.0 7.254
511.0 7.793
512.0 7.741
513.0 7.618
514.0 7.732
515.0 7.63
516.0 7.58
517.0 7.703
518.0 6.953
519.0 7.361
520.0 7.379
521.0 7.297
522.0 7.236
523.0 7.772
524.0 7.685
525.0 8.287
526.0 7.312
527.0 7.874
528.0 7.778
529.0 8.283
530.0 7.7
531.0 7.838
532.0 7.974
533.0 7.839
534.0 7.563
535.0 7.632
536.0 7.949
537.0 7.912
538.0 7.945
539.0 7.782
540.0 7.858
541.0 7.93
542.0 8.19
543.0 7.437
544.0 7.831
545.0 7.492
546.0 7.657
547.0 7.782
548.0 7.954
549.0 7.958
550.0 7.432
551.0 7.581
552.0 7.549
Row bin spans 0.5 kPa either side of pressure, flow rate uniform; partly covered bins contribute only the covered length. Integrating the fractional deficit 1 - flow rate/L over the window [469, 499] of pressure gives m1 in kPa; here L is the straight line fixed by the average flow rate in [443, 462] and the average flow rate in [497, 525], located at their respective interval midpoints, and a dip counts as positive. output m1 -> 1.3 kPa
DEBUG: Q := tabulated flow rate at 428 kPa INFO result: 7.851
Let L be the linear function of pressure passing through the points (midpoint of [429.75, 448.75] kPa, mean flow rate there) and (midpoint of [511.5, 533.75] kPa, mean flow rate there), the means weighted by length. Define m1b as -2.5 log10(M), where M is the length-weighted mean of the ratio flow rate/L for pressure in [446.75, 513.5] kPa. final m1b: 0.04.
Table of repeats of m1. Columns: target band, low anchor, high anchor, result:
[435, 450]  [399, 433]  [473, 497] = 0.55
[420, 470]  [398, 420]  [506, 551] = 2.85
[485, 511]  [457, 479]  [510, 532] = 0.48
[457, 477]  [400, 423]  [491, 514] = 1.01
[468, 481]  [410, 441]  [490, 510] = 0.64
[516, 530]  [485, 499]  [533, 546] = -0.06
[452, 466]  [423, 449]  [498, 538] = 0.44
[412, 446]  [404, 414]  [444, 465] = 0.17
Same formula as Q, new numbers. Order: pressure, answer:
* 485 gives 6.712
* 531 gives 7.838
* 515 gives 7.63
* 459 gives 7.241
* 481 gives 6.819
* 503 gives 7.468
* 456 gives 7.614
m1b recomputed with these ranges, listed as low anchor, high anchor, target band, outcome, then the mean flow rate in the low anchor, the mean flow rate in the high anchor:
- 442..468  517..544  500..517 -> 0.01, 7.34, 7.72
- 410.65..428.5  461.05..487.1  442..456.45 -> 0.02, 7.89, 7.13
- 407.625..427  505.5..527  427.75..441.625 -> 0.04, 7.91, 7.56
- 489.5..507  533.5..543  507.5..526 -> 0.00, 7.31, 7.84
